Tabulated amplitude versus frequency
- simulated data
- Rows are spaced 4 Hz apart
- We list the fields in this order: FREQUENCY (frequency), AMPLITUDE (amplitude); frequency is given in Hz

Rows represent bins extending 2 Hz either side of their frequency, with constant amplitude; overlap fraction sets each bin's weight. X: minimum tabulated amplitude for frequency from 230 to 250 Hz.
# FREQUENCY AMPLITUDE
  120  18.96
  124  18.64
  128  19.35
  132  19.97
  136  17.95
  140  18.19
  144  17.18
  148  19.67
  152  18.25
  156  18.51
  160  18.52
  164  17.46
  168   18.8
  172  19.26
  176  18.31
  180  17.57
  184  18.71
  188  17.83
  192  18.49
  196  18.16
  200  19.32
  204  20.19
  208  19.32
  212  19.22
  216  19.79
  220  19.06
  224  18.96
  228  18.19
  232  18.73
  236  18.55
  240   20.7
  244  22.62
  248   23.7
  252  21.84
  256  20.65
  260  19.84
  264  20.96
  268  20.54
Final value 18.55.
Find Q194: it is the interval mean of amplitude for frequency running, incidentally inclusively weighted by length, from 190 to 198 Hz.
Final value 18.3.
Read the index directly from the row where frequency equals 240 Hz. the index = 20.7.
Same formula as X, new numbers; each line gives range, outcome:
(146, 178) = 17.46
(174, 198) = 17.57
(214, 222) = 19.06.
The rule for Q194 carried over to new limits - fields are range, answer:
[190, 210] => 19.1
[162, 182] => 18.3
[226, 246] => 19.8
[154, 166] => 18.2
